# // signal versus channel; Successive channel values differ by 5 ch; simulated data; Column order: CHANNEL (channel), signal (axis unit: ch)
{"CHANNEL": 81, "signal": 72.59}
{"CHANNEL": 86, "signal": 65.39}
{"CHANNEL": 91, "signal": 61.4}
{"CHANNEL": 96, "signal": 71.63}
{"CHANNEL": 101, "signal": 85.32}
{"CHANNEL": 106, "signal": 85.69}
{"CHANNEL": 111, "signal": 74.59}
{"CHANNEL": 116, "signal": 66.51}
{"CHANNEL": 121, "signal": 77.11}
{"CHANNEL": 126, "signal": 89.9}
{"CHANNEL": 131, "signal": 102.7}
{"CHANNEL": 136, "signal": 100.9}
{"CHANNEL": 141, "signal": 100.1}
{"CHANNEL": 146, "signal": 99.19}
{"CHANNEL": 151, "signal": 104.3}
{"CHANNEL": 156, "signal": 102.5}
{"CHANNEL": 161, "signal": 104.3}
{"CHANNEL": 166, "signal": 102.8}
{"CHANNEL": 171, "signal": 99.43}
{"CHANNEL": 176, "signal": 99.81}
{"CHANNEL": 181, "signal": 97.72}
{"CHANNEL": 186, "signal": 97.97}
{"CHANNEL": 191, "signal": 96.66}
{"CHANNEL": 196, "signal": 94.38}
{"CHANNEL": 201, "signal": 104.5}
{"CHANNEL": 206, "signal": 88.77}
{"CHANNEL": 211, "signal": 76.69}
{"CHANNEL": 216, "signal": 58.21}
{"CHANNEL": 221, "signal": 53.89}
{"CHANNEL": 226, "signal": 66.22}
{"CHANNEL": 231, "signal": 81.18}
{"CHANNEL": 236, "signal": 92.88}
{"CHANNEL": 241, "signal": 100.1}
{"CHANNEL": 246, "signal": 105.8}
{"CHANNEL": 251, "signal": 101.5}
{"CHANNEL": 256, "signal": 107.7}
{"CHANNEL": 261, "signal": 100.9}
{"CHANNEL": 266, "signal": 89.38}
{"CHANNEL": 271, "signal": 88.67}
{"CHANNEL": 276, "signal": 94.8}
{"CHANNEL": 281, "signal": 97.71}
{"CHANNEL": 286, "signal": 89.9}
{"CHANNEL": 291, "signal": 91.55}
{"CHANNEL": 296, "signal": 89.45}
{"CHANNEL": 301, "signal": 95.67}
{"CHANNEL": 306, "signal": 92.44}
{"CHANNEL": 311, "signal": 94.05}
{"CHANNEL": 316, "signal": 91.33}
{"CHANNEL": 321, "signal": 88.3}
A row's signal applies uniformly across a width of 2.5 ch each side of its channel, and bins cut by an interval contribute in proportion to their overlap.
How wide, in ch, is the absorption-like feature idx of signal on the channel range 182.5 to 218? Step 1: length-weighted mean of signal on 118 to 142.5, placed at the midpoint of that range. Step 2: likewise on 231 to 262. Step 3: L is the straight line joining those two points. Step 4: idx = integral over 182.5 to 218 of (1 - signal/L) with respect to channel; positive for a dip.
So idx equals 3.0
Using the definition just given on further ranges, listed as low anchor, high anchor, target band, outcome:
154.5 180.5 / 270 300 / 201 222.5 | 5.24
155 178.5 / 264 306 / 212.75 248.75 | 6.17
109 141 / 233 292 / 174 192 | -1.43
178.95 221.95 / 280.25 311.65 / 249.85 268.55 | -1.97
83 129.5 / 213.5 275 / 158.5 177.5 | -4.85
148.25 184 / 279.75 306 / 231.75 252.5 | -0.49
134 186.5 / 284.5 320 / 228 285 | -0.70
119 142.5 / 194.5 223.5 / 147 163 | -2.46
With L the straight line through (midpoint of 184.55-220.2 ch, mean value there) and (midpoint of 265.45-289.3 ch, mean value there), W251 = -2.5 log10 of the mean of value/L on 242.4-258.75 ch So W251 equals -0.16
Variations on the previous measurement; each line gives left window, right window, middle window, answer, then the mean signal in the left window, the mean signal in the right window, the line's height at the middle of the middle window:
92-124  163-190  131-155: -0.153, 76.3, 99.5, 88.1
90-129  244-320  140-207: -0.187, 77.4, 95.2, 84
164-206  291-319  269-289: 0.010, 98.5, 92.4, 93.7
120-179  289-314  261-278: 0.020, 99.1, 92.6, 94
